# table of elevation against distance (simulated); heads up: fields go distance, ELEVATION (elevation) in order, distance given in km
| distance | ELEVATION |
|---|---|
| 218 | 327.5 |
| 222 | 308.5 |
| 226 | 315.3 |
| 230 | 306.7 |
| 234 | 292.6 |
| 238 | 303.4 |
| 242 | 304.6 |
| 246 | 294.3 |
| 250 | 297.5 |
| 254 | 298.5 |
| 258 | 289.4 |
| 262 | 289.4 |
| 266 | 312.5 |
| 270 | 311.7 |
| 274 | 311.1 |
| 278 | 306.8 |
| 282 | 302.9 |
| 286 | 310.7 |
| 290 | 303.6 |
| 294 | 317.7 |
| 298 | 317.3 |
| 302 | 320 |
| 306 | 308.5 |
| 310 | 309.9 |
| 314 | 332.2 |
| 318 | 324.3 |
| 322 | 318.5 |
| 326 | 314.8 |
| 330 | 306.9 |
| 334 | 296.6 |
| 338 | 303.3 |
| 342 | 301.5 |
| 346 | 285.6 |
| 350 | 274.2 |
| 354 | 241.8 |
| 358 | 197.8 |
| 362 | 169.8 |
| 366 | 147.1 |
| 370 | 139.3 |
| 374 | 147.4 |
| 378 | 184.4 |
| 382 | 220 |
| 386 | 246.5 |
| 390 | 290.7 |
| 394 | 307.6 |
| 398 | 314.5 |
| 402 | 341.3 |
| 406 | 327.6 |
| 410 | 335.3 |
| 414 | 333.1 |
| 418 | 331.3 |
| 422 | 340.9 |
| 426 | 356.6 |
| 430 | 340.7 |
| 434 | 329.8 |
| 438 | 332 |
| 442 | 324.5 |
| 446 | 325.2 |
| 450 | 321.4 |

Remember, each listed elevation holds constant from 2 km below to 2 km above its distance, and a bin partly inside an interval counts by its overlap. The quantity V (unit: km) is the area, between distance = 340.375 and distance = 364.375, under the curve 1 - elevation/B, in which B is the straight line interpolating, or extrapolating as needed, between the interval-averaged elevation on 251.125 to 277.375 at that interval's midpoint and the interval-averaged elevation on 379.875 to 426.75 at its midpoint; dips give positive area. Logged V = 5.05 km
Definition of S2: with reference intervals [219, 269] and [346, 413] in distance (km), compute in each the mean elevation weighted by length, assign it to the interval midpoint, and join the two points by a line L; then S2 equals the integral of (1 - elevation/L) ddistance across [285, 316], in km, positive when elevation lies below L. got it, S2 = -4.1 km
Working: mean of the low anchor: 302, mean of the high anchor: 245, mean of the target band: 315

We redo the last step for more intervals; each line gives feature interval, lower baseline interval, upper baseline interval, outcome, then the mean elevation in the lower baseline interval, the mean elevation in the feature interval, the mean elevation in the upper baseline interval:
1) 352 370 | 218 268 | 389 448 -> 7.7 km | 302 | 184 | 329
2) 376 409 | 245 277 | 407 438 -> 5.0 km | 301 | 281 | 337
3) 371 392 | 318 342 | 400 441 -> 7.2 km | 309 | 214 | 337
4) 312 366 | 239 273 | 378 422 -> 4.2 km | 300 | 277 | 301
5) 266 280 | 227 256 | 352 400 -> -1.5 km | 300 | 310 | 217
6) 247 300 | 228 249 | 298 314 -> 0.5 km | 300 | 305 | 316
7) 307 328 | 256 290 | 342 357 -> -2.7 km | 304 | 319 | 267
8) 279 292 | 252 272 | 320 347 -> -0.2 km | 300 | 306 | 305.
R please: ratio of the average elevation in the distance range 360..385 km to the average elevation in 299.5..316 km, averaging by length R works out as 0.54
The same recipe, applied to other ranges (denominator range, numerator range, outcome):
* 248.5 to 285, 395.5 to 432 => 1.11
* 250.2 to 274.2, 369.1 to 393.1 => 0.71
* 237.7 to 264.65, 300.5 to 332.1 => 1.07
